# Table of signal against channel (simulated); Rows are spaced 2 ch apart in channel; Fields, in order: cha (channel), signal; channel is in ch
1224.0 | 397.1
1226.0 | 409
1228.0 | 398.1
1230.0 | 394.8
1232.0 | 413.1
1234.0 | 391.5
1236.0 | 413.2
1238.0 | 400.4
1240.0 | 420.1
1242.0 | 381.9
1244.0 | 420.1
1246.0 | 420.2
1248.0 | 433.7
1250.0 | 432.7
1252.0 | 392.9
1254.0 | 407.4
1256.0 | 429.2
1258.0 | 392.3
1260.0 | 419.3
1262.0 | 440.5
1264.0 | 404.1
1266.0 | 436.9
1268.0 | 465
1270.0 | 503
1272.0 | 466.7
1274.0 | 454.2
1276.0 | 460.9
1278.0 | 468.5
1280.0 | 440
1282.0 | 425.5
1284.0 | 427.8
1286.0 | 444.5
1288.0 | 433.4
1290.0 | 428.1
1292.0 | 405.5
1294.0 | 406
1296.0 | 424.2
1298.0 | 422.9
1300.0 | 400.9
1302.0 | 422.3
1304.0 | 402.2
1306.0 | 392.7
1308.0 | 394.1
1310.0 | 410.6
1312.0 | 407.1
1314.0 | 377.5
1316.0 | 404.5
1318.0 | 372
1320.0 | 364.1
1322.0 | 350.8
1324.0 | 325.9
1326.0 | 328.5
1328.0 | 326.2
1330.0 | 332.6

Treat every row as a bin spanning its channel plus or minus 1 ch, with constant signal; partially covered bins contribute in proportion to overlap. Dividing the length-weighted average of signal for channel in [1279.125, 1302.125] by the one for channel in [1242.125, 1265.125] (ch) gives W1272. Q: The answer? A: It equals 1.02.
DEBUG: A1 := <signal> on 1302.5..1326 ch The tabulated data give 381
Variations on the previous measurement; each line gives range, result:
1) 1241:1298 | 431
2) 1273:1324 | 412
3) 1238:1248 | 412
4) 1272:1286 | 448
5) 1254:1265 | 416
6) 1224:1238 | 403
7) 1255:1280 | 445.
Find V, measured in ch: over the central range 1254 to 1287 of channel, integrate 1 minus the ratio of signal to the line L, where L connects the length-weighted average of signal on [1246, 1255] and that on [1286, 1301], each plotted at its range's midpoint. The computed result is -1.8 ch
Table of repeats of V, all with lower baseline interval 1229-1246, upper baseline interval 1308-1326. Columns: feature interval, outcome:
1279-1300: -2.13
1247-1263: -0.80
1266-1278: -2.29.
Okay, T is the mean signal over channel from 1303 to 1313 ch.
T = 401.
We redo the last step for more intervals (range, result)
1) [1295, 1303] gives 418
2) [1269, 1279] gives 471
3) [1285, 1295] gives 424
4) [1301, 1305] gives 412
